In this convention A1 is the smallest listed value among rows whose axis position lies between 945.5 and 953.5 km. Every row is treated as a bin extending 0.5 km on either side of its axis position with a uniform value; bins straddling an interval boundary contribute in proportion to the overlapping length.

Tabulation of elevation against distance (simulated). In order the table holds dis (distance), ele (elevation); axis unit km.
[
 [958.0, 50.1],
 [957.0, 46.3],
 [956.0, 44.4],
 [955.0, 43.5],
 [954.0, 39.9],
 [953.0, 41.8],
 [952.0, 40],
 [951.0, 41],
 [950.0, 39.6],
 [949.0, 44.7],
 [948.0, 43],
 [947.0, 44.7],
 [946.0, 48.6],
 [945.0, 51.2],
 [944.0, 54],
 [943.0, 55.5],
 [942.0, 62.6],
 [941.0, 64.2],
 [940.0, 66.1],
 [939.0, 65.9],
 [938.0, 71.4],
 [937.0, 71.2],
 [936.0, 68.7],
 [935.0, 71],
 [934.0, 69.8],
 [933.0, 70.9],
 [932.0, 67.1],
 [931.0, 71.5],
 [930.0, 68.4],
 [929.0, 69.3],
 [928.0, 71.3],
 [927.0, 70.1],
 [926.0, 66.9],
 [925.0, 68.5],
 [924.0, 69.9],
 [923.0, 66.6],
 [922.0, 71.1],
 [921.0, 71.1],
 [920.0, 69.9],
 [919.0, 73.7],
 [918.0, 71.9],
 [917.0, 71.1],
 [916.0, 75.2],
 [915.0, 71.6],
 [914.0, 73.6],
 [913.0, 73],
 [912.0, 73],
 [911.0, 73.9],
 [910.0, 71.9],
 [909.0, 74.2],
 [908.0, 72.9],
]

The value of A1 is 39.6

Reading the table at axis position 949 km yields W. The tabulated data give 44.7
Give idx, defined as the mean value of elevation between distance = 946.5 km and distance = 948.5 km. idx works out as 43.9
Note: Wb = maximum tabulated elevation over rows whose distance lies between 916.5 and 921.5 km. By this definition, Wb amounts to 73.7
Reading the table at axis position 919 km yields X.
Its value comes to 73.7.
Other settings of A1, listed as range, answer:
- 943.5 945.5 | 51.2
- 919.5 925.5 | 66.6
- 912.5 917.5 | 71.1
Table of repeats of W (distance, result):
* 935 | 71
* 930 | 68.4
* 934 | 69.8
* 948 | 43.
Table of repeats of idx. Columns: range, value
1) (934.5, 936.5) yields 69.8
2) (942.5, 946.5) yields 52.3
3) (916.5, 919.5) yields 72.2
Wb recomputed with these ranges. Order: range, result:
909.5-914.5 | 73.9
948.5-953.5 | 44.7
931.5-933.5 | 70.9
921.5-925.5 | 71.1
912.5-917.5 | 75.2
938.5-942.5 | 66.1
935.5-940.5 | 71.4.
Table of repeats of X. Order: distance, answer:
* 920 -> 69.9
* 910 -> 71.9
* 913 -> 73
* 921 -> 71.1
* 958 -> 50.1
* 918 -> 71.9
